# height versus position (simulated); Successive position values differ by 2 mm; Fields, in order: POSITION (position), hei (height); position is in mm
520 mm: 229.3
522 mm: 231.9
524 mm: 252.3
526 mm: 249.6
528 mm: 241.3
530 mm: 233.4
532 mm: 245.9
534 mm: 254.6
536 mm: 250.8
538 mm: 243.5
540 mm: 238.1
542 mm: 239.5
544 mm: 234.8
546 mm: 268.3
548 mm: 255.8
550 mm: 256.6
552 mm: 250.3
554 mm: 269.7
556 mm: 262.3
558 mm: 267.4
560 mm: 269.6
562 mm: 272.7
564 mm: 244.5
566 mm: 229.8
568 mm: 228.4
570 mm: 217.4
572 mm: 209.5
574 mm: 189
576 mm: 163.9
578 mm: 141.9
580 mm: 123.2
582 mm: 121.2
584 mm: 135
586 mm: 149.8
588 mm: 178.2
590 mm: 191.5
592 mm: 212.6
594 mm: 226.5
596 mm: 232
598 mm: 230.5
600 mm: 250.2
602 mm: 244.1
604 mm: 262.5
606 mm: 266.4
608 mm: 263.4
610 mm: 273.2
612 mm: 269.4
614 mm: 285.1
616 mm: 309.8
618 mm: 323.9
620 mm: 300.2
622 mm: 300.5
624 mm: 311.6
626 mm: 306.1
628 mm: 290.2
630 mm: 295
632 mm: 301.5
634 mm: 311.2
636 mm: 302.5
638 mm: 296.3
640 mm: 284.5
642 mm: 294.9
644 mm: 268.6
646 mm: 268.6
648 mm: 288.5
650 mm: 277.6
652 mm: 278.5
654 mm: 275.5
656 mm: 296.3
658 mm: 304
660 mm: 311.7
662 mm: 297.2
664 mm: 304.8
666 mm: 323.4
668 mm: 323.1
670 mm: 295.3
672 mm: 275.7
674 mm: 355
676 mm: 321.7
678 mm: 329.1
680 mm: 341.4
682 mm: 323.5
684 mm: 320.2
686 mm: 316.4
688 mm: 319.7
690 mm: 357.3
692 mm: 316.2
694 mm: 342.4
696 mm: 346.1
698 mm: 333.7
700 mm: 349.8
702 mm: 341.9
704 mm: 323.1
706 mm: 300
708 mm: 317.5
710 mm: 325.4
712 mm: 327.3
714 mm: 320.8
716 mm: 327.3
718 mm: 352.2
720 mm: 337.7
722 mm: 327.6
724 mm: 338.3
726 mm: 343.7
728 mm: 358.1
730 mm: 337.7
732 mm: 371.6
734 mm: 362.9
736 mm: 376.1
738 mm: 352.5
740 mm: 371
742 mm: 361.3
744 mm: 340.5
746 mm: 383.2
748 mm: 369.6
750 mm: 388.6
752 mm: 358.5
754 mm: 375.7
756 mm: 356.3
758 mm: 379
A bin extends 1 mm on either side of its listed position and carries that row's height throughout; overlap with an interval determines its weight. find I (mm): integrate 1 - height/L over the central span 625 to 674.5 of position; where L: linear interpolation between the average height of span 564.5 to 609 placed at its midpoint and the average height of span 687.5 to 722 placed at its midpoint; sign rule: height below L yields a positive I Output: -4.59 mm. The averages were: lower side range 204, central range 296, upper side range 332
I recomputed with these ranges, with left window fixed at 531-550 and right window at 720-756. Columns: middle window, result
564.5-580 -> 4.2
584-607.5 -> 5.1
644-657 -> 1.3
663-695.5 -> 0.3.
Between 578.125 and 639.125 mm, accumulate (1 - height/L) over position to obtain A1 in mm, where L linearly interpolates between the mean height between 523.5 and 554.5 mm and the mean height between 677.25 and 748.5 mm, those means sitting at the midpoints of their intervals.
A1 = 7.77 mm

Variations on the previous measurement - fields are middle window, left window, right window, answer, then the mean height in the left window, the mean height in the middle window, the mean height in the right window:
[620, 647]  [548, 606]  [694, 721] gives -2.93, 217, 295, 331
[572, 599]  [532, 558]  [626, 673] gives 9.16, 252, 178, 294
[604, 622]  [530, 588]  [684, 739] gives -1.56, 222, 286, 338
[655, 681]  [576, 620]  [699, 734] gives -2.11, 224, 314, 336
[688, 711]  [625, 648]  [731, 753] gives 0.35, 292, 332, 367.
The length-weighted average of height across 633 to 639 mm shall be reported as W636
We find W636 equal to 303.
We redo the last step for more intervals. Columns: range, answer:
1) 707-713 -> 323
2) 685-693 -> 327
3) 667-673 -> 298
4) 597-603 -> 242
